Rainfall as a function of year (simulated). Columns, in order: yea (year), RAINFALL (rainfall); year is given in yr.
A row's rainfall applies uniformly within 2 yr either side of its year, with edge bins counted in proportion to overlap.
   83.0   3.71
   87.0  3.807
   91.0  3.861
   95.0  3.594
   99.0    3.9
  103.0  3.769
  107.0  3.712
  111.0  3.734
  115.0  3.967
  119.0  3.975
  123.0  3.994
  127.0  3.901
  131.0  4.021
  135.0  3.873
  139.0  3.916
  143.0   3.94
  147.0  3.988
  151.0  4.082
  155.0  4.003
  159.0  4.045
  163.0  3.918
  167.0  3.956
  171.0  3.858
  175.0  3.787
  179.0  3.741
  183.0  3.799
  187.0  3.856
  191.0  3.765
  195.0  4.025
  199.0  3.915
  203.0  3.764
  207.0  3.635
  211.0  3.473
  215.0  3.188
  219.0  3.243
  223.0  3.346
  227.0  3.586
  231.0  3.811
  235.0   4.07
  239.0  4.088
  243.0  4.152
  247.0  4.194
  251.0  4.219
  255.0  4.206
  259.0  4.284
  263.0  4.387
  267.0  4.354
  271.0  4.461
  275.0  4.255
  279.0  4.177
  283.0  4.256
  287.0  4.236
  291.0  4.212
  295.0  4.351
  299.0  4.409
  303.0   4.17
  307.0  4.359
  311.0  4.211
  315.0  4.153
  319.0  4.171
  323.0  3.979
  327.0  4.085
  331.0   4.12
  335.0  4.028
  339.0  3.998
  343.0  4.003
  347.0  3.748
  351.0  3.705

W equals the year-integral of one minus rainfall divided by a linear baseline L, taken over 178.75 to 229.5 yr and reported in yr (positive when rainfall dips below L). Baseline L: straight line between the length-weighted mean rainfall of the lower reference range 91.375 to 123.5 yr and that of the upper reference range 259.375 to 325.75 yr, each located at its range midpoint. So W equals 5.1 yr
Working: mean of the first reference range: 3.82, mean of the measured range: 3.64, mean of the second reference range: 4.26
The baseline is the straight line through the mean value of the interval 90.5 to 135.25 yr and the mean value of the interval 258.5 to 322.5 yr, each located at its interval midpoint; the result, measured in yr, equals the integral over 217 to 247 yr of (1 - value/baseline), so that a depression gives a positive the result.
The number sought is 2.5 yr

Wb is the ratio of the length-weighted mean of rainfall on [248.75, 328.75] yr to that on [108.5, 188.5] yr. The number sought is 1.08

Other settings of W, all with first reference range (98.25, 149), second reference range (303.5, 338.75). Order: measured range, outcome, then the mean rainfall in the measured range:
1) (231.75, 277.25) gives -2.0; 4.23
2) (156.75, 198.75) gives 0.9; 3.88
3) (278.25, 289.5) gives -0.4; 4.23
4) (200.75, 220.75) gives 2.7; 3.47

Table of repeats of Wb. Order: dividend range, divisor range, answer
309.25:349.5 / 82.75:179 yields 1.04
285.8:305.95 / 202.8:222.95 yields 1.25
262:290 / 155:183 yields 1.11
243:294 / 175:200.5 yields 1.11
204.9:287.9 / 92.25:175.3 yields 1.02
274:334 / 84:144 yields 1.09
